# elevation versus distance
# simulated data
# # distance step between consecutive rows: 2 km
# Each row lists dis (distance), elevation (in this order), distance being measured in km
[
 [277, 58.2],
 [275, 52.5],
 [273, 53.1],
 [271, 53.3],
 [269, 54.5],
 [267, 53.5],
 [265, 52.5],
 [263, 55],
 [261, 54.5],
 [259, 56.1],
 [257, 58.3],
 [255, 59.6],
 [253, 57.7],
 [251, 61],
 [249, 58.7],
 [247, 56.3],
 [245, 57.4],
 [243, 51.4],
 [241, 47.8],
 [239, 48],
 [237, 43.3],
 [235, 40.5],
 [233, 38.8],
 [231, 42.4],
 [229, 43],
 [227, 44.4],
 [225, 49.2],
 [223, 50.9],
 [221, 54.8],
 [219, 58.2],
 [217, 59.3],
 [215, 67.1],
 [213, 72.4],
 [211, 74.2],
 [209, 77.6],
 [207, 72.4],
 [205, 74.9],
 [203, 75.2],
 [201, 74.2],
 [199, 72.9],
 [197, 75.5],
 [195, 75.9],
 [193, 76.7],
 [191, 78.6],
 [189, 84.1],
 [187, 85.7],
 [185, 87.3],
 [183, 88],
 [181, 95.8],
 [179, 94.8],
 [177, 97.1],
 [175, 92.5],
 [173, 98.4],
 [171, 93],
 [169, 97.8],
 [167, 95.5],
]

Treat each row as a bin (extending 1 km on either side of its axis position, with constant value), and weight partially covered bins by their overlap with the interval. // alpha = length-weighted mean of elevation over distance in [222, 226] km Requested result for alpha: 50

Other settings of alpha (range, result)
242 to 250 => 56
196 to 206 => 74.5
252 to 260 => 57.9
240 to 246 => 52.2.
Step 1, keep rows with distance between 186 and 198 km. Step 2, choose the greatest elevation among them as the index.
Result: 85.7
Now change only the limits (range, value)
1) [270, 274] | 53.3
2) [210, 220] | 74.2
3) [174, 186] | 97.1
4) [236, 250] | 58.7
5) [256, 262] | 58.3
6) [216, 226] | 59.3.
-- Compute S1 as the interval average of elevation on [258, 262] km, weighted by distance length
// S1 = 55.3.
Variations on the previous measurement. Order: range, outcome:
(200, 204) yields 74.7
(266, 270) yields 54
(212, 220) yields 64.2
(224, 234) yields 43.6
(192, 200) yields 75.2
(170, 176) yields 94.6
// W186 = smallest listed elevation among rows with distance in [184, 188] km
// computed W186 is 85.7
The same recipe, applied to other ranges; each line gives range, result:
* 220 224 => 50.9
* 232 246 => 38.8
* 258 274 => 52.5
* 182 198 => 75.5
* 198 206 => 72.9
